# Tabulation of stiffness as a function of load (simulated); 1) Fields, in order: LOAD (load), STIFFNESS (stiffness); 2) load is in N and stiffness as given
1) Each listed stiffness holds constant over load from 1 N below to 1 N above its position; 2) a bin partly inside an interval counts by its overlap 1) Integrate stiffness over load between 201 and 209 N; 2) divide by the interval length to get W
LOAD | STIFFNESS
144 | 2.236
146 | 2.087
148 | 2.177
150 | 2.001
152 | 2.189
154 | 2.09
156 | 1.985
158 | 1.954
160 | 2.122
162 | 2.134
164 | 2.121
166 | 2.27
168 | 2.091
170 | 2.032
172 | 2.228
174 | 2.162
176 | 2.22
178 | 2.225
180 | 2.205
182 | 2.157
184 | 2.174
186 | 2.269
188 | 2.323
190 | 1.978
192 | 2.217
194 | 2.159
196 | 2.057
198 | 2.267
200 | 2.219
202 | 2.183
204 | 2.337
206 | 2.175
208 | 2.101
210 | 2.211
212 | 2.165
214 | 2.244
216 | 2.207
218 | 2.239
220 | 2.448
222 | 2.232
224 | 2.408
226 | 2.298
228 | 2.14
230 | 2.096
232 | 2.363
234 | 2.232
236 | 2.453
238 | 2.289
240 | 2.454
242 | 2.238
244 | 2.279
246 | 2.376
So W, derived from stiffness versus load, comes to 2.2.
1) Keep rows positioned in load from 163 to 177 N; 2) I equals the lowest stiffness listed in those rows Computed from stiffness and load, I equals 2.032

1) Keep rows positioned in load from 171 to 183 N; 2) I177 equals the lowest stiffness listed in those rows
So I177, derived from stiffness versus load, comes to 2.157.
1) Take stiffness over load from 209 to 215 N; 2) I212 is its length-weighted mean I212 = 2.21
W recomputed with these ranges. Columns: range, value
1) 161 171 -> 2.13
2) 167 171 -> 2.06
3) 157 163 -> 2.07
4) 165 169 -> 2.18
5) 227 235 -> 2.21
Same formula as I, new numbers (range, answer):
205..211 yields 2.101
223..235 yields 2.096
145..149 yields 2.087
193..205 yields 2.057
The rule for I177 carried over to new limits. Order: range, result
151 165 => 1.954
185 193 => 1.978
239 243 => 2.238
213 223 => 2.207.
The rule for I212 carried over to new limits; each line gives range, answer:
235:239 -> 2.37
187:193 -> 2.17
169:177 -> 2.16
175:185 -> 2.2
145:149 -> 2.13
